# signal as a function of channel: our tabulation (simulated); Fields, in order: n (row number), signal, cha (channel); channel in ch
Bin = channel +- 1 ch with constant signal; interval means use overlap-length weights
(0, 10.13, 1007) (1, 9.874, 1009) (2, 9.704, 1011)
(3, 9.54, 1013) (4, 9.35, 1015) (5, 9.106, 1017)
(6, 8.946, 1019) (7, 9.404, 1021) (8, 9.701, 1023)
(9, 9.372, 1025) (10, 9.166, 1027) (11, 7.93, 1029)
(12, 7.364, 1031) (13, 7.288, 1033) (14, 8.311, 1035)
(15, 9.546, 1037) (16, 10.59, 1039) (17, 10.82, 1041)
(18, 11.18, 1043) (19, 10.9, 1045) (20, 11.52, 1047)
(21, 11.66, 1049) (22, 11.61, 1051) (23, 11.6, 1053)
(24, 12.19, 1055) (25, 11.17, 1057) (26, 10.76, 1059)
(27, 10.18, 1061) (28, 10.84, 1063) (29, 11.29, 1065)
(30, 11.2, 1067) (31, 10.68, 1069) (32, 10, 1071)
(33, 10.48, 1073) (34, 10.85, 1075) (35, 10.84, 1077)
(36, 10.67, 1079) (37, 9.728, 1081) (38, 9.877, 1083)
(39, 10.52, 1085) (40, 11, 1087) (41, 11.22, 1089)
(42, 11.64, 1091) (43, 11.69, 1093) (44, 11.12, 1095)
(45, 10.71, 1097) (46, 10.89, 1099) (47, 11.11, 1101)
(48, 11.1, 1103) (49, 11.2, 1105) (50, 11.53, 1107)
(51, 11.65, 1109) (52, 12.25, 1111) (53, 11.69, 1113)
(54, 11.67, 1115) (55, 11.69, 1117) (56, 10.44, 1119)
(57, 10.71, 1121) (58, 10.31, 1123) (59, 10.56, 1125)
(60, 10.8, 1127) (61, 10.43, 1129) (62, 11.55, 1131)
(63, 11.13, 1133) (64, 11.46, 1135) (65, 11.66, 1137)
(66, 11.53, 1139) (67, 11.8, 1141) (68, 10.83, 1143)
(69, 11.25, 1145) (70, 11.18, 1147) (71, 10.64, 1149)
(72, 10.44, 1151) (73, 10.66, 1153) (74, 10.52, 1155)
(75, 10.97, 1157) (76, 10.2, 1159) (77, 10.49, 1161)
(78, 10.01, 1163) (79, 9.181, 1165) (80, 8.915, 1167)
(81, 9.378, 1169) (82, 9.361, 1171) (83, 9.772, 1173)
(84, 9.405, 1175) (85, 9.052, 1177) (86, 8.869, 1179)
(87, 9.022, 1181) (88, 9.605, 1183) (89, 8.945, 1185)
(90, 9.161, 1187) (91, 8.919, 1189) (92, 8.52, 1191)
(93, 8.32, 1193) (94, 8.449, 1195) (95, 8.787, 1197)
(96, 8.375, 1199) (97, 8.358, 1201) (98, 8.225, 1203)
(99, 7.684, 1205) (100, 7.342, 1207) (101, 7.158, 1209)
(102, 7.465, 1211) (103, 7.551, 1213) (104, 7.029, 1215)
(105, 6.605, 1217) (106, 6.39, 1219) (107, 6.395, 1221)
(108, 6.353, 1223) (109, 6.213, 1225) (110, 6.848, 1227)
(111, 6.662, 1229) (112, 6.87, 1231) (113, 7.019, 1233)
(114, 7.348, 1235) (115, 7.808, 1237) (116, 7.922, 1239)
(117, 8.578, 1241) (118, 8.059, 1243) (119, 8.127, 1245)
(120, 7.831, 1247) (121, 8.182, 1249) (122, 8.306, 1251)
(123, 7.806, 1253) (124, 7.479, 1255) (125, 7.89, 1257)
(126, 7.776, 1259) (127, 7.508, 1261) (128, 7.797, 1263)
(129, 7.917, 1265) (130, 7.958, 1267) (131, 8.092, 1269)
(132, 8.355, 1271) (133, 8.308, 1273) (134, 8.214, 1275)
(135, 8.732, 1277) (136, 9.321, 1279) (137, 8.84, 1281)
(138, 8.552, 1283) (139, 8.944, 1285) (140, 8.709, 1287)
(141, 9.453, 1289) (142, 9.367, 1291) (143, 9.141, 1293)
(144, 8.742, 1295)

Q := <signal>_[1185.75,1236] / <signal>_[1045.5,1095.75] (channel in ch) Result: 0.69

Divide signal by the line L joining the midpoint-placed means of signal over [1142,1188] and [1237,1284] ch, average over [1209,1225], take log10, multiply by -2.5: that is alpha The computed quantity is 0.30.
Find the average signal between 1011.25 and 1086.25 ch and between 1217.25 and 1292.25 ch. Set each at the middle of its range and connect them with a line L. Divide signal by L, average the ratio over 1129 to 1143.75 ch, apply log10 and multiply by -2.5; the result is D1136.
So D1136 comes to -0.23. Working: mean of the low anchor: 10.2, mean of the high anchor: 7.88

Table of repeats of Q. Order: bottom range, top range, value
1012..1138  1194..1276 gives 0.72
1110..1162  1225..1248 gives 0.68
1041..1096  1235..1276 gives 0.73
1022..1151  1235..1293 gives 0.77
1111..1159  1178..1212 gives 0.76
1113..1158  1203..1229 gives 0.63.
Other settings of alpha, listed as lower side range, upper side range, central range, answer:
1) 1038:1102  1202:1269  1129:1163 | -0.17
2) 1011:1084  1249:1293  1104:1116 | -0.21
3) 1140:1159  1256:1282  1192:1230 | 0.28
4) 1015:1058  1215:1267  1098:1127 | -0.23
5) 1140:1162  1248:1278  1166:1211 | 0.14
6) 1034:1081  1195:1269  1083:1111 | -0.11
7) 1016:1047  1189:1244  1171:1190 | -0.17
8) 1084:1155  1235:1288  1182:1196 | 0.10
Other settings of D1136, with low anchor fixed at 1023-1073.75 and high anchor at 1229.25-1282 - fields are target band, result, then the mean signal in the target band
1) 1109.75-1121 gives -0.20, 11.5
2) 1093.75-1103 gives -0.13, 11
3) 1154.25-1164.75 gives -0.14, 10.3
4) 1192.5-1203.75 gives 0.02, 8.43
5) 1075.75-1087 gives -0.05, 10.4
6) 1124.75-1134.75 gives -0.17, 11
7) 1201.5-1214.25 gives 0.12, 7.59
